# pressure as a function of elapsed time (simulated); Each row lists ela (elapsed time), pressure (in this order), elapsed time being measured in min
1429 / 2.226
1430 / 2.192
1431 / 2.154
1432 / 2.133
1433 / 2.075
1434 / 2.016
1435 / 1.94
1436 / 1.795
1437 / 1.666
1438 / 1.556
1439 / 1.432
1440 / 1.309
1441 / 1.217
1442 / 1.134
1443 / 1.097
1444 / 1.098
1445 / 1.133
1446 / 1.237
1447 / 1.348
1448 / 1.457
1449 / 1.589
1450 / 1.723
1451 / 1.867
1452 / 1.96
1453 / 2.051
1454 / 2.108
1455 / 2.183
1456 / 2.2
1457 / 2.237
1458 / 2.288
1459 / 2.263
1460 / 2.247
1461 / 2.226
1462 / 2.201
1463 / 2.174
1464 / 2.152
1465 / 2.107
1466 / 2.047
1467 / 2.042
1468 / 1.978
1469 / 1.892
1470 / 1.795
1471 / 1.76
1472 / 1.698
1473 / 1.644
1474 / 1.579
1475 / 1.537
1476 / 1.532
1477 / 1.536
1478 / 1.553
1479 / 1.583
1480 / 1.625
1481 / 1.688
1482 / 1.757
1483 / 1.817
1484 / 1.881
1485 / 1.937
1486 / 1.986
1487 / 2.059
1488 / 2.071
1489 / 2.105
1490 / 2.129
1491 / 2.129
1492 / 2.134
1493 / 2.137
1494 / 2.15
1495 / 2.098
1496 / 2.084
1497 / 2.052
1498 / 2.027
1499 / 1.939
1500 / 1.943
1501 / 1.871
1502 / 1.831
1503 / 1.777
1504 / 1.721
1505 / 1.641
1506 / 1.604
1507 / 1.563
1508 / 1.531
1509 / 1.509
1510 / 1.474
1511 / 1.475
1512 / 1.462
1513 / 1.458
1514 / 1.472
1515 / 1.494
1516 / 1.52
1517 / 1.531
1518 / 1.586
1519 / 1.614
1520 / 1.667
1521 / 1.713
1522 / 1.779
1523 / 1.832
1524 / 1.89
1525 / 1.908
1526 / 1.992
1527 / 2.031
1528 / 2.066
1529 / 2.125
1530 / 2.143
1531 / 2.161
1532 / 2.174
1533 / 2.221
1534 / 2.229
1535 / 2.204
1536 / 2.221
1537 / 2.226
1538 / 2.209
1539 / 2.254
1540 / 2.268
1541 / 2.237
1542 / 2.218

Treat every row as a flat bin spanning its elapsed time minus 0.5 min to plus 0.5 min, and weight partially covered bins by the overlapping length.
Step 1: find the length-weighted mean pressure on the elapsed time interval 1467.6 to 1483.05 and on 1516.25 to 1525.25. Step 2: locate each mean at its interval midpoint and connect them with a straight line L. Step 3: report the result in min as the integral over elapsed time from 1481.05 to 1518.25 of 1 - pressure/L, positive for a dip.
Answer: -2.5 min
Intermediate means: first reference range 1.68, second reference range 1.71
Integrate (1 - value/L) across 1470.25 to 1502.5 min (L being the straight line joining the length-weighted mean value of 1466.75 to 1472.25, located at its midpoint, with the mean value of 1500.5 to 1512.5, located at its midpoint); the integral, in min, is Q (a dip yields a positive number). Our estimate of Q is -2.3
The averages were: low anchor 1.86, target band 1.87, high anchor 1.62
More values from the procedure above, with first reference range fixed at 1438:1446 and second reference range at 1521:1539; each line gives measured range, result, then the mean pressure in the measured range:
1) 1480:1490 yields -1.7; 1.92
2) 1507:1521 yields 2.9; 1.53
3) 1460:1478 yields -4.8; 1.88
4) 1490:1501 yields -2.0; 2.06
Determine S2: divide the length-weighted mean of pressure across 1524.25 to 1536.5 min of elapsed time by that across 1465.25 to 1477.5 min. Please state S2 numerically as 1.2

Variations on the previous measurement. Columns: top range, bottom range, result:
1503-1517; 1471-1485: 0.93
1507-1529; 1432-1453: 1.07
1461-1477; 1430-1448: 1.20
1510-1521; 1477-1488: 0.86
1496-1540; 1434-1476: 1.04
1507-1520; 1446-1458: 0.81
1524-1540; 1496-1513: 1.25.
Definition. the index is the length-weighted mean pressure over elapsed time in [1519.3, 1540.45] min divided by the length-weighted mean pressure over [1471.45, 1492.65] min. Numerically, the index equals 1.14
